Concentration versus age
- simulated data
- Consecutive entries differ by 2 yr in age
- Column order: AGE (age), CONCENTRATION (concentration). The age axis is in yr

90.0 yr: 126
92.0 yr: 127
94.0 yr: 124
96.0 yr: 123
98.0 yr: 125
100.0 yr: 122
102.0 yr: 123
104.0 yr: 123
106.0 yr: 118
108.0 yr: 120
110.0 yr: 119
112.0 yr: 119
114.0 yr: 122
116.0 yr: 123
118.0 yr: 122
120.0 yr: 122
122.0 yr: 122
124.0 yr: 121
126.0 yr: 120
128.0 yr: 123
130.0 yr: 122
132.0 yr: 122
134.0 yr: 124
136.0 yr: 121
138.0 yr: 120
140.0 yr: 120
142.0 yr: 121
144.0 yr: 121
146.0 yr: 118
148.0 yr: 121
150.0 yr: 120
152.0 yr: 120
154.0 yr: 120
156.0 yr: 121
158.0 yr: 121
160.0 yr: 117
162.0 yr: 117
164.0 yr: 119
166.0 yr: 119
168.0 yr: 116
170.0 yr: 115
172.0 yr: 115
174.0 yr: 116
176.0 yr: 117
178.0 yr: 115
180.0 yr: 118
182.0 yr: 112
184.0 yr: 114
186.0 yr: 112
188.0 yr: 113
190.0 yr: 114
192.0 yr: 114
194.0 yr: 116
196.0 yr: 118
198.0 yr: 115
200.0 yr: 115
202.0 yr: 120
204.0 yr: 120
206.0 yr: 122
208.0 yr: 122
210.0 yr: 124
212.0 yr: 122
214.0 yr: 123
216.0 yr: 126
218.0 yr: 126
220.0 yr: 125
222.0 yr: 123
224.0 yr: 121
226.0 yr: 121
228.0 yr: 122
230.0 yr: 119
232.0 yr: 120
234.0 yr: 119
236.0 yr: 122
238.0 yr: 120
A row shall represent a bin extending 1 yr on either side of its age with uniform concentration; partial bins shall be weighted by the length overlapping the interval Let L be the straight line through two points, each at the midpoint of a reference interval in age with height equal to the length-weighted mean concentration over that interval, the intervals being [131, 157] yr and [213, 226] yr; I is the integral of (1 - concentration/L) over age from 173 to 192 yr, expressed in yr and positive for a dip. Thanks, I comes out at 1.2 yr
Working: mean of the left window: 121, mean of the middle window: 115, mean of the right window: 124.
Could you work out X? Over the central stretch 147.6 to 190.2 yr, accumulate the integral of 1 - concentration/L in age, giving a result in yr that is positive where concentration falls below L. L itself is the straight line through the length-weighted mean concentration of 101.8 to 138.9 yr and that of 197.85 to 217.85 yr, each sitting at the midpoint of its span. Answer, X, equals 1.6 yr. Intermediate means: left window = 121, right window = 121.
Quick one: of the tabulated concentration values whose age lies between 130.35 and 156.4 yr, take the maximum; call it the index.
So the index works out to 124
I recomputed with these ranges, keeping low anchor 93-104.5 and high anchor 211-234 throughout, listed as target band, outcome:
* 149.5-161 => 0.3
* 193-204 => 0.5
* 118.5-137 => 0.2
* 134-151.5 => 0.4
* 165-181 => 0.8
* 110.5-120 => 0.1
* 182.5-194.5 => 0.9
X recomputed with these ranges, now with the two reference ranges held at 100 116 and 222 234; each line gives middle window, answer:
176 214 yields 1.1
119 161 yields 0.0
